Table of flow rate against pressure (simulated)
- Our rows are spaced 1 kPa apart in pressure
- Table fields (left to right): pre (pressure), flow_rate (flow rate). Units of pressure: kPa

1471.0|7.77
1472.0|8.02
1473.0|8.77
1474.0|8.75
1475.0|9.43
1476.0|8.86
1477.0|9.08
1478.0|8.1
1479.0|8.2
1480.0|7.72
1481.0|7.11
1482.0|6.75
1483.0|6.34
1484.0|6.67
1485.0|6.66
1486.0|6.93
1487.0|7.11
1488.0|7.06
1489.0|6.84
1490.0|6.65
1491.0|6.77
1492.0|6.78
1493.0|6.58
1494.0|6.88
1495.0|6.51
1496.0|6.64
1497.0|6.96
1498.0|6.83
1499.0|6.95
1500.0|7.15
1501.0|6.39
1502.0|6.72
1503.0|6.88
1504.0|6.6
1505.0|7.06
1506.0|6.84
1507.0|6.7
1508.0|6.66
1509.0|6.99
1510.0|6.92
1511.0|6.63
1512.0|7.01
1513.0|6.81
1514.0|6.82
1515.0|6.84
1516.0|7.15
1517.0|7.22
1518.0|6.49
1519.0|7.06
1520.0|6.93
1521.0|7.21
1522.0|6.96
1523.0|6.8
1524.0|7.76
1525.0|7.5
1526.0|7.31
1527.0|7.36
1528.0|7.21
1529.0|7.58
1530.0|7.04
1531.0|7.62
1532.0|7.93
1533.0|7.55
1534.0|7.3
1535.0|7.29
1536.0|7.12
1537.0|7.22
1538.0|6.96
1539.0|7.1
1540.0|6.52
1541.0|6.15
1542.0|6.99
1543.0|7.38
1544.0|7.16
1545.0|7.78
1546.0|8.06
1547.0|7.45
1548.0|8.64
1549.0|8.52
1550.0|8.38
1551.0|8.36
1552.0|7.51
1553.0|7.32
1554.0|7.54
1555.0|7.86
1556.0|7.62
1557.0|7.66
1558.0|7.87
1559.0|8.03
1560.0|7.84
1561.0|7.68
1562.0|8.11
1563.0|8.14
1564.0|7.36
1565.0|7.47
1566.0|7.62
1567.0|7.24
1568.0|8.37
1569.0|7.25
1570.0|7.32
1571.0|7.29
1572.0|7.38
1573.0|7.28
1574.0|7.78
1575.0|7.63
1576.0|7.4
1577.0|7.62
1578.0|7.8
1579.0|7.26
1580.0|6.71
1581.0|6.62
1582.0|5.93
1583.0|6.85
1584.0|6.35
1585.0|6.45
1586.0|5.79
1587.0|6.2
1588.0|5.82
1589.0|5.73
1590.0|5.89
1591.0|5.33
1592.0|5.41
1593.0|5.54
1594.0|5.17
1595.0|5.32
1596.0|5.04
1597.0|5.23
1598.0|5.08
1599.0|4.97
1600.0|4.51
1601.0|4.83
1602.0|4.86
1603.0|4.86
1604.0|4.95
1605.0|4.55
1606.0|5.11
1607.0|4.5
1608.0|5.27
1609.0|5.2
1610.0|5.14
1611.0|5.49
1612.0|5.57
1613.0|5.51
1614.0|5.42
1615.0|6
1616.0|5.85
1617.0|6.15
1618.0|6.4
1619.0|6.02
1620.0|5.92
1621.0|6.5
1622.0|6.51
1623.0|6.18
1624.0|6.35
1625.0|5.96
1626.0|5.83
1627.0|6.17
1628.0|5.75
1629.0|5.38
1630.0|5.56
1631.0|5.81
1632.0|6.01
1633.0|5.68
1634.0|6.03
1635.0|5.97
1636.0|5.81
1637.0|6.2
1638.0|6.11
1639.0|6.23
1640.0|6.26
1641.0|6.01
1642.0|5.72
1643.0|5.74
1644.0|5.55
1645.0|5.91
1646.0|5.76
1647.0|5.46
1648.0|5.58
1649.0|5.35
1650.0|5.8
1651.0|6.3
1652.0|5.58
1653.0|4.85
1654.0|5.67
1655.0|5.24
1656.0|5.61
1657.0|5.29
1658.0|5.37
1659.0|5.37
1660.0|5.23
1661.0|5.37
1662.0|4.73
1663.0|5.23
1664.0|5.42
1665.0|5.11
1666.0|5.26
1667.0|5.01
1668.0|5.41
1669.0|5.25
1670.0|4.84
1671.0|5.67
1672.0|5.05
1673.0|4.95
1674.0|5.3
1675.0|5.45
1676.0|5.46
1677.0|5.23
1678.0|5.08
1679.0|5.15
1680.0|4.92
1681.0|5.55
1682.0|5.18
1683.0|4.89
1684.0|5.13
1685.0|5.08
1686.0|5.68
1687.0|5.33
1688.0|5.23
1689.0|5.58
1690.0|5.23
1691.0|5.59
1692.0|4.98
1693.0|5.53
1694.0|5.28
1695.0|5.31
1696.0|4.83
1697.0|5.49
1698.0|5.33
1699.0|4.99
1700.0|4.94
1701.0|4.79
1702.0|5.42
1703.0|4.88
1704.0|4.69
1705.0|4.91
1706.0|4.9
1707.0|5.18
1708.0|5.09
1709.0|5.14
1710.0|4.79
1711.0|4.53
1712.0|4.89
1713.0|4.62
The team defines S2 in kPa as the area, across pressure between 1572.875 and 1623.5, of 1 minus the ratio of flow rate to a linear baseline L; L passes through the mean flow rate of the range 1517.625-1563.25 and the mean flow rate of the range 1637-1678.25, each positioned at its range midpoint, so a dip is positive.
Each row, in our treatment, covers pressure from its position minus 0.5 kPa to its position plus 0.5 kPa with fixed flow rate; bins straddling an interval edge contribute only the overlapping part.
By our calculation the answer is 4.93 kPa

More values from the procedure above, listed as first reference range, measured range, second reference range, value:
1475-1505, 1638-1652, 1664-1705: -0.59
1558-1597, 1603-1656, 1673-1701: 3.01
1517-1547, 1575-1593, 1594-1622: -1.42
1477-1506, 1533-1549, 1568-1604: -1.86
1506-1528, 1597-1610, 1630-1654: 2.66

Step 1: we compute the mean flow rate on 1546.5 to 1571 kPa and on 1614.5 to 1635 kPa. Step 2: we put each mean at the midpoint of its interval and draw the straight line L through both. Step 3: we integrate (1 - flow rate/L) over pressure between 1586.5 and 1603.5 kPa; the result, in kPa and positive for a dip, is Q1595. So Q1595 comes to 3.8 kPa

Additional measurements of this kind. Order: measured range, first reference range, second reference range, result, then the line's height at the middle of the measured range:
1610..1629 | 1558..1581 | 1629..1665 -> 1.1 kPa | 6.32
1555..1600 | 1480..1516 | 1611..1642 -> -3.4 kPa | 6.29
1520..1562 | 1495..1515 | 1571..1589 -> -4.1 kPa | 6.83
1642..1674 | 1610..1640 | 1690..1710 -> 1.1 kPa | 5.57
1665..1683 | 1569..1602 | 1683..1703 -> 0.7 kPa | 5.41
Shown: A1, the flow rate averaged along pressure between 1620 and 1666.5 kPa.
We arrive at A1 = 5.72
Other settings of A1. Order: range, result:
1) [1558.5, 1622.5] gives 6.26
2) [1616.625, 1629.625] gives 6.08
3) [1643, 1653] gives 5.66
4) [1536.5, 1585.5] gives 7.45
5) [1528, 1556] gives 7.49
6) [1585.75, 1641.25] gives 5.62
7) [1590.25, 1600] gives 5.21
